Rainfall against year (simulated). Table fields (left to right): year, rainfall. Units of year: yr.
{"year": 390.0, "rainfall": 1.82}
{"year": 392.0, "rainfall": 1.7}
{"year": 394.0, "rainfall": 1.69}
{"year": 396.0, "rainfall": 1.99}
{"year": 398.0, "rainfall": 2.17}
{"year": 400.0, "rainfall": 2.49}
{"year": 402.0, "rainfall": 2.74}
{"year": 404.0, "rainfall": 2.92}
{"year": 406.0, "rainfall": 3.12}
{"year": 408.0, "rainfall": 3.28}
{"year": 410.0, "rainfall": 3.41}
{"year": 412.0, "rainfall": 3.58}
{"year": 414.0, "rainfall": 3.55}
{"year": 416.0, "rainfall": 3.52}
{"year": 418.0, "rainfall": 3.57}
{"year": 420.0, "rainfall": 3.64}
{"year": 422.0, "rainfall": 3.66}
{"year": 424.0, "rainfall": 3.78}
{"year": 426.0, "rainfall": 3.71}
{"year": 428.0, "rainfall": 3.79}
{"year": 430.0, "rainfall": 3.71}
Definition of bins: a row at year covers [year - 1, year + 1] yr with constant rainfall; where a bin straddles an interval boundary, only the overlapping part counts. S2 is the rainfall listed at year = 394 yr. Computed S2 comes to 1.69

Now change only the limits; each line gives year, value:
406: 3.12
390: 1.82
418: 3.57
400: 2.49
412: 3.58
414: 3.55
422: 3.66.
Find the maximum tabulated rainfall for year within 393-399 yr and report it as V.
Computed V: 2.17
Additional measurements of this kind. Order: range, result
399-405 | 2.92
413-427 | 3.78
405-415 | 3.58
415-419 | 3.57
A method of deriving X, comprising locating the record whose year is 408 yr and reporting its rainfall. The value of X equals 3.28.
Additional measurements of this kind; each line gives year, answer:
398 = 2.17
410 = 3.41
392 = 1.7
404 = 2.92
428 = 3.79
